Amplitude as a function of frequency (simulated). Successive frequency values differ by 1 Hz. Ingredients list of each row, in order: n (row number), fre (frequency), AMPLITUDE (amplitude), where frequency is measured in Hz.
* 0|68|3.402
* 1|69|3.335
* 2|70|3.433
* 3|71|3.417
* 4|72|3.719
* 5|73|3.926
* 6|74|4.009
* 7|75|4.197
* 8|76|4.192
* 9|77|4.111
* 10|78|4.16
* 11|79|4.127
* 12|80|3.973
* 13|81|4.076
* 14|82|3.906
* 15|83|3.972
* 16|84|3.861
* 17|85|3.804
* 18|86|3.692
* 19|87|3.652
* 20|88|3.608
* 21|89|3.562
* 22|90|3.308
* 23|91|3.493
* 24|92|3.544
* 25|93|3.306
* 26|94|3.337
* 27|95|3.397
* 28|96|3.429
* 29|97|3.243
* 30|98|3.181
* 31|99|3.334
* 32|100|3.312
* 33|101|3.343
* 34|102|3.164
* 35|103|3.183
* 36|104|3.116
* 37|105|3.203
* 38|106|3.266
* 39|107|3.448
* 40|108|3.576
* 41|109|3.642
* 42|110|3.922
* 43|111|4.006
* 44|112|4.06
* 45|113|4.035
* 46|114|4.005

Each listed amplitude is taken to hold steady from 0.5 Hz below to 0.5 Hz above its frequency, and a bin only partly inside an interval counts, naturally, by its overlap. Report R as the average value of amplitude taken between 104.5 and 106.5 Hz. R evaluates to 3.23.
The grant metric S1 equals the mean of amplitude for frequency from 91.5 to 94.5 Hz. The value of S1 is 3.4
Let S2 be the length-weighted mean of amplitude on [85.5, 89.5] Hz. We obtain 3.63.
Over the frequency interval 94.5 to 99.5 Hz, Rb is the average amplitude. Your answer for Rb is 3.32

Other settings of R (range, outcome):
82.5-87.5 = 3.8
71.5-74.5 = 3.88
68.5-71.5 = 3.39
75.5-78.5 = 4.15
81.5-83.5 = 3.94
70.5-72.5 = 3.57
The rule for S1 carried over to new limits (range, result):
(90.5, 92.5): 3.52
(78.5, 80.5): 4.05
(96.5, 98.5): 3.21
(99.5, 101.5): 3.33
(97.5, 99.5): 3.26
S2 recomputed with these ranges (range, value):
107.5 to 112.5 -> 3.84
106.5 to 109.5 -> 3.56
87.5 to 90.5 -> 3.49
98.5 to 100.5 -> 3.32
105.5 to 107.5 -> 3.36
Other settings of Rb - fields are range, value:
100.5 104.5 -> 3.2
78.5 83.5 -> 4.01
